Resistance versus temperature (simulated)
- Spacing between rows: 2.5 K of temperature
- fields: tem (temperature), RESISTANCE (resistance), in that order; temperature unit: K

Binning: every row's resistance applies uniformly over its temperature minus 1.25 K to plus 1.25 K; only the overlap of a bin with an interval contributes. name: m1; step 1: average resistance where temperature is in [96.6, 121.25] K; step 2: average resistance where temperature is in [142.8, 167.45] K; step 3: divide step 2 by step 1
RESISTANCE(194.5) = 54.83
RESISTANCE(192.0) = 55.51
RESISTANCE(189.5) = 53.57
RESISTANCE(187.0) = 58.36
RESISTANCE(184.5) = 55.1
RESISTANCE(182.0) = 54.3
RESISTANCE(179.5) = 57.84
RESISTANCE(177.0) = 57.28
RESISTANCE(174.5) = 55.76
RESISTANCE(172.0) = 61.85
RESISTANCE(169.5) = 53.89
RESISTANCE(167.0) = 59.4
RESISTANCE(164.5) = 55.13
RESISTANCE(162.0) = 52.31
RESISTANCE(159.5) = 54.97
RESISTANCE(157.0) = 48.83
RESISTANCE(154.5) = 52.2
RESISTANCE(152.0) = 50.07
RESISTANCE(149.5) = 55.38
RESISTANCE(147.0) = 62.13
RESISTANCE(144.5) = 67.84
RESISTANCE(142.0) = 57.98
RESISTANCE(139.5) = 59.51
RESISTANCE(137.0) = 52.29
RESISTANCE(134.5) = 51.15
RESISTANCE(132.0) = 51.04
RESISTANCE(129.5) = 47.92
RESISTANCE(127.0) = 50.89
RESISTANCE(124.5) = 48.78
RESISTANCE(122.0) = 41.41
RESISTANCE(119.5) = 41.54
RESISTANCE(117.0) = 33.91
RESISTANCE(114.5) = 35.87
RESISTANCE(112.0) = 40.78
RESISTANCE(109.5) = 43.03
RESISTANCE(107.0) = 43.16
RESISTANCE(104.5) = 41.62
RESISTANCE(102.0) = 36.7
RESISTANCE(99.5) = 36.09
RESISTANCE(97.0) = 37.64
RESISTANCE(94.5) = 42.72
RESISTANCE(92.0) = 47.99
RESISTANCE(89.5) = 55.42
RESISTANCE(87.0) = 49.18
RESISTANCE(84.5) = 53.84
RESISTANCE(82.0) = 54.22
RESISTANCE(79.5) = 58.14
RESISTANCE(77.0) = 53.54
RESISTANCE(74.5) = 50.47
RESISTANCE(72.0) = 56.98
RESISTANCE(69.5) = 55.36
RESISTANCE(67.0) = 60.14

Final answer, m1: 1.42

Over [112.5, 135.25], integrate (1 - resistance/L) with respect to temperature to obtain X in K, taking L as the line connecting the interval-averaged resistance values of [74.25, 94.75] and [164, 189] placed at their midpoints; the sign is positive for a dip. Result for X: 4.1 K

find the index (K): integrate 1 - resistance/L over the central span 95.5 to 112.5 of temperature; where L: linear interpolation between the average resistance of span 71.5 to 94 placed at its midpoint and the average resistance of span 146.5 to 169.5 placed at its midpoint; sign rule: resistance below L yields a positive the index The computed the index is 4.3 K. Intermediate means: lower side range 52.8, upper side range 54.2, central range 39.9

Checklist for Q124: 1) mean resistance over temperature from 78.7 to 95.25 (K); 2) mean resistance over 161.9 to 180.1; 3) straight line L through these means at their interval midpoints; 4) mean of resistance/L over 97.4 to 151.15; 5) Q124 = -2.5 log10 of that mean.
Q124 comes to 0.14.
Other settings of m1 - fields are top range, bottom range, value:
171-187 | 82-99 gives 1.19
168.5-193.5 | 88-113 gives 1.32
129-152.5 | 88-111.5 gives 1.31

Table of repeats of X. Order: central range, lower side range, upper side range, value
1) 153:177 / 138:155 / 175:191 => 0.8 K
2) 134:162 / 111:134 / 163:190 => -3.3 K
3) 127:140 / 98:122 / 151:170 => -1.7 K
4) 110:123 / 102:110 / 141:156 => 1.9 K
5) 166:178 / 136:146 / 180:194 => -0.2 K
